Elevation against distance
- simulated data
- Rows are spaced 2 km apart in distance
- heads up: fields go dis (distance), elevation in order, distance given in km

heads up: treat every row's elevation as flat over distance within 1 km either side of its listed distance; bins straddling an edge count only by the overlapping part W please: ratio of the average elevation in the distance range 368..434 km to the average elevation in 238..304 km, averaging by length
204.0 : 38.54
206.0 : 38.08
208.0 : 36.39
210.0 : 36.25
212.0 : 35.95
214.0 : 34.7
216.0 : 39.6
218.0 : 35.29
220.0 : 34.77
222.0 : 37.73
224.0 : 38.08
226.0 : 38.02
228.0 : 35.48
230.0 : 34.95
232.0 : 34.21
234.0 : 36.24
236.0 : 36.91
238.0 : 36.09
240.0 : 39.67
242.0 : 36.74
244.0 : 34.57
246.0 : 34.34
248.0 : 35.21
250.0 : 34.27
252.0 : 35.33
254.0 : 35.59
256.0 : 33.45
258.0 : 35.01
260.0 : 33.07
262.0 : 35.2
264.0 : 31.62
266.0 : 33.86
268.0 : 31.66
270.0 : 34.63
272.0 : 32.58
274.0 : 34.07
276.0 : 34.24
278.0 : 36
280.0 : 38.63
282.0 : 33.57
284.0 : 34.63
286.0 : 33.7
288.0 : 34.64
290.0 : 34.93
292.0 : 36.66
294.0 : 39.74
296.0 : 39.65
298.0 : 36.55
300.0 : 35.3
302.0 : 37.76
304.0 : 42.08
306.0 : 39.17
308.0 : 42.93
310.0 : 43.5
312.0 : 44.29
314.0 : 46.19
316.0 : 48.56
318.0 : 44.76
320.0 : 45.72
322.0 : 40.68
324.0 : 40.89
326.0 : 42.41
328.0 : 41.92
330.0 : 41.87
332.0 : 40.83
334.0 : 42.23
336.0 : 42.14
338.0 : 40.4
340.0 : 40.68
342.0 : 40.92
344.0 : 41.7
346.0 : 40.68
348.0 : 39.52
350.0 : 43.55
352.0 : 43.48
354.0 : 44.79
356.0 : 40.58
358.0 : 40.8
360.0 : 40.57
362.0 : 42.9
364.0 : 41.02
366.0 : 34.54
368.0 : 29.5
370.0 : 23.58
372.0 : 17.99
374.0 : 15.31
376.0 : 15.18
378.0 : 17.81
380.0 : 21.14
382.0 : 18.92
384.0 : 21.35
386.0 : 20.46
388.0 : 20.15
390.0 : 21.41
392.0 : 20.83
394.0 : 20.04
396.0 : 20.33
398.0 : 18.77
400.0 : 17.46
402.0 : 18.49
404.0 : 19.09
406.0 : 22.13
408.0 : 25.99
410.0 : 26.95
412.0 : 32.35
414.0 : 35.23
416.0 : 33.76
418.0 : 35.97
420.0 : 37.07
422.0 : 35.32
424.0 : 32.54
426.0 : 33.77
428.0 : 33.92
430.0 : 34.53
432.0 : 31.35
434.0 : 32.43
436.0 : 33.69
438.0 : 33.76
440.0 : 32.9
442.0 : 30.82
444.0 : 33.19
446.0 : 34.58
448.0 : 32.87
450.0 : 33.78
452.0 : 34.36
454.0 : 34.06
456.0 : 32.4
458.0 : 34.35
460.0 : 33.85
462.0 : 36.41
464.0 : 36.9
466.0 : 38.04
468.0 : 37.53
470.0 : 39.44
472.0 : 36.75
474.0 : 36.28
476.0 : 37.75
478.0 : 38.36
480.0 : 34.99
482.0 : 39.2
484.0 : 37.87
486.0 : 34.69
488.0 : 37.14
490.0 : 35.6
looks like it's 0.71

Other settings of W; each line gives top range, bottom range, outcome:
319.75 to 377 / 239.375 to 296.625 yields 1.08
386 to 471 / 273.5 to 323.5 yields 0.78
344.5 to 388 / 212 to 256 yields 0.86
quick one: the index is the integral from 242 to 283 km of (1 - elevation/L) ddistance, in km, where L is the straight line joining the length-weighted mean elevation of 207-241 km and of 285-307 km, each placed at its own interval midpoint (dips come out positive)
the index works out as 2.8 km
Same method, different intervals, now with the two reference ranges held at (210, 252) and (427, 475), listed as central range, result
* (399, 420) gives 4.57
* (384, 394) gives 4.08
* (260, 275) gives 1.05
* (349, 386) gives 4.95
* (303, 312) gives -1.68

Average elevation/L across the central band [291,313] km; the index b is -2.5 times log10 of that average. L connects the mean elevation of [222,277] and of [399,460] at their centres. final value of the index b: -0.17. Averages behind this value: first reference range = 35.1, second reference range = 31.3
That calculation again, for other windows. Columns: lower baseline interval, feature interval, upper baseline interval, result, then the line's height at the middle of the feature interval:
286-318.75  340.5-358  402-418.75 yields -0.194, 35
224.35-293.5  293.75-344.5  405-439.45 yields -0.219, 34.1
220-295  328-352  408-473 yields -0.191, 34.7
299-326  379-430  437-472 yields 0.394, 37.4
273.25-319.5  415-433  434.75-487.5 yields 0.058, 36.1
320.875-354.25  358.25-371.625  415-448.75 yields 0.133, 39.3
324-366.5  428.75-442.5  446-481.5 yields 0.132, 37.1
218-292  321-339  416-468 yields -0.193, 34.7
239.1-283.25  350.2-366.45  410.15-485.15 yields -0.190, 34.8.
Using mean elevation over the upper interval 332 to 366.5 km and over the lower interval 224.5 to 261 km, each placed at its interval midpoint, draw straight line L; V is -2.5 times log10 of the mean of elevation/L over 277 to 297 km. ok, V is 0.050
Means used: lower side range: 35.5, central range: 36.2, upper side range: 41.3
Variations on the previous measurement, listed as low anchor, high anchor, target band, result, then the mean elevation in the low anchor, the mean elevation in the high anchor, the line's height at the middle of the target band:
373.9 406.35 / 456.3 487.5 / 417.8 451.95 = -0.17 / 19.4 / 36.7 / 28.9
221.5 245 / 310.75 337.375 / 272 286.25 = 0.15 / 36.5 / 43.2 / 39.9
